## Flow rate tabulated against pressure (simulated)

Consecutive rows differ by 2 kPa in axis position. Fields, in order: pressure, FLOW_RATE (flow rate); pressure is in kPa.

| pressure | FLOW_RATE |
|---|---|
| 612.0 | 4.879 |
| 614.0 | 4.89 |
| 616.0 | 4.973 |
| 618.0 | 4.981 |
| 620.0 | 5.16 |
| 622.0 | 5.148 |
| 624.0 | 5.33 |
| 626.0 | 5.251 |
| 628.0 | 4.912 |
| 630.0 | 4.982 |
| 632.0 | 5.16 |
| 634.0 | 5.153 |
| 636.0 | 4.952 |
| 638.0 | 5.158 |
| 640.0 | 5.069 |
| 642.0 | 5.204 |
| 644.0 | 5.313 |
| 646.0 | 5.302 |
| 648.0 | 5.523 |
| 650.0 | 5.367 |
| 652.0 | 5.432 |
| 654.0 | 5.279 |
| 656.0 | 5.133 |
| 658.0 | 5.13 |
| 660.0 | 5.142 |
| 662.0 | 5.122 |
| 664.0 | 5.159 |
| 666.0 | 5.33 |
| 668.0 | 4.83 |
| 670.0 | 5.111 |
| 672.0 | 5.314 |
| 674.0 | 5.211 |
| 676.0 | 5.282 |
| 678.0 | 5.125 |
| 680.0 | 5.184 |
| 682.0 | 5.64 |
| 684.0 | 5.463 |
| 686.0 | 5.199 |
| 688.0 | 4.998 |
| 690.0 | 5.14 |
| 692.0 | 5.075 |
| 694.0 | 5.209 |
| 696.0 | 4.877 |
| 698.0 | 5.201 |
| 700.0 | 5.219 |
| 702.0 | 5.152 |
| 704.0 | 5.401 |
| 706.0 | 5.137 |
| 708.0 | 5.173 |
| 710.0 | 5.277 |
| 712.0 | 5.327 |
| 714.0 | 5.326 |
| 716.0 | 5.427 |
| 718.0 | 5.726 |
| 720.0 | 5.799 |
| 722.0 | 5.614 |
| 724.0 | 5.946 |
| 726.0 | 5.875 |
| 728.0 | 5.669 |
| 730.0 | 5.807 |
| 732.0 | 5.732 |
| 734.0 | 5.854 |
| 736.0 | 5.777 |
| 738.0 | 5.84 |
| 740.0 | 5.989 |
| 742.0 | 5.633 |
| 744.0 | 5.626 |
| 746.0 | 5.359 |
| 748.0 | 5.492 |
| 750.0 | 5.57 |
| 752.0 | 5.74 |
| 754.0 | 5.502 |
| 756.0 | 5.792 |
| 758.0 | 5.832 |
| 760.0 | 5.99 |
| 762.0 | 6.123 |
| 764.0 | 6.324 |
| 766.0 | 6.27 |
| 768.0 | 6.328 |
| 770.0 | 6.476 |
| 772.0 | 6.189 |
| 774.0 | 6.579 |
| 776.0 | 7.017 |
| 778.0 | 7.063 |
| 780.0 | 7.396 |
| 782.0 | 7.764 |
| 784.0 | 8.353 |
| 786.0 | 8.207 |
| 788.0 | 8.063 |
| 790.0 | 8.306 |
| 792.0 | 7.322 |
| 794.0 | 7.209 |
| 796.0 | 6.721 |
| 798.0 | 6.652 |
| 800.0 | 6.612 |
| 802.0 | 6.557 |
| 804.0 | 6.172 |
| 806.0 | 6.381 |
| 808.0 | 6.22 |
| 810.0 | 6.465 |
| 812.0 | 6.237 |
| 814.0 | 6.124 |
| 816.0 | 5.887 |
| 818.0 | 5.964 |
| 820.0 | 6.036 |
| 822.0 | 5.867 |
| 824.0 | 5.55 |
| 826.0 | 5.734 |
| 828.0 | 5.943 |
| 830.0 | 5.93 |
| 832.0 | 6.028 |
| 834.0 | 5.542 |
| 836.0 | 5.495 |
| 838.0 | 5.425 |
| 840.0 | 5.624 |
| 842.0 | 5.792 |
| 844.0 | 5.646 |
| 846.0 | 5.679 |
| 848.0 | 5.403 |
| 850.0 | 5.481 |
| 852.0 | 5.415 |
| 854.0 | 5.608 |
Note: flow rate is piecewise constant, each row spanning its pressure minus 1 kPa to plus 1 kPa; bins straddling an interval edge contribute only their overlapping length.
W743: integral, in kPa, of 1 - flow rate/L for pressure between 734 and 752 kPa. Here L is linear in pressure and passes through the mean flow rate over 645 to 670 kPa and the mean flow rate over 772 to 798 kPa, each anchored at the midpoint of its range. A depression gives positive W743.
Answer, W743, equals 2.7 kPa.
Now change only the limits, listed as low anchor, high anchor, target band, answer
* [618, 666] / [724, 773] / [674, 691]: 0.61 kPa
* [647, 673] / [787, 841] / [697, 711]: 0.77 kPa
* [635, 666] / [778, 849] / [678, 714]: 2.19 kPa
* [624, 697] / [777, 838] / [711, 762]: 1.77 kPa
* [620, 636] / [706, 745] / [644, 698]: 1.35 kPa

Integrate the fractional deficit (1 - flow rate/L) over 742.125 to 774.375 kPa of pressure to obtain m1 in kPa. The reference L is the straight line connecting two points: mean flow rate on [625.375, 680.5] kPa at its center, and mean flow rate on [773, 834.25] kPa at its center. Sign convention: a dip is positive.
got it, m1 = 1.49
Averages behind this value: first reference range 5.18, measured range 5.93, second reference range 6.66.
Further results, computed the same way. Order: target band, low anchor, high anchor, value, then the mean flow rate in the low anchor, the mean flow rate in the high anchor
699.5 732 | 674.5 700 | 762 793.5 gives 1.7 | 5.2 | 7.14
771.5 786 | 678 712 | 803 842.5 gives -4.1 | 5.21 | 5.92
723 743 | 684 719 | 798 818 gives -1.0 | 5.23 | 6.3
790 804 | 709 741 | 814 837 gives -2.7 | 5.69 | 5.83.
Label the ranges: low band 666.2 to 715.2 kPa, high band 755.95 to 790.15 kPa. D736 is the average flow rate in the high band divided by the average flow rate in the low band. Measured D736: 1.32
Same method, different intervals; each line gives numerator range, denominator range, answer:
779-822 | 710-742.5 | 1.20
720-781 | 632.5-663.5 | 1.15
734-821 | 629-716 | 1.24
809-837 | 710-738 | 1.04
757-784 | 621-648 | 1.28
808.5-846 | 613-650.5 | 1.14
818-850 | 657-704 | 1.10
